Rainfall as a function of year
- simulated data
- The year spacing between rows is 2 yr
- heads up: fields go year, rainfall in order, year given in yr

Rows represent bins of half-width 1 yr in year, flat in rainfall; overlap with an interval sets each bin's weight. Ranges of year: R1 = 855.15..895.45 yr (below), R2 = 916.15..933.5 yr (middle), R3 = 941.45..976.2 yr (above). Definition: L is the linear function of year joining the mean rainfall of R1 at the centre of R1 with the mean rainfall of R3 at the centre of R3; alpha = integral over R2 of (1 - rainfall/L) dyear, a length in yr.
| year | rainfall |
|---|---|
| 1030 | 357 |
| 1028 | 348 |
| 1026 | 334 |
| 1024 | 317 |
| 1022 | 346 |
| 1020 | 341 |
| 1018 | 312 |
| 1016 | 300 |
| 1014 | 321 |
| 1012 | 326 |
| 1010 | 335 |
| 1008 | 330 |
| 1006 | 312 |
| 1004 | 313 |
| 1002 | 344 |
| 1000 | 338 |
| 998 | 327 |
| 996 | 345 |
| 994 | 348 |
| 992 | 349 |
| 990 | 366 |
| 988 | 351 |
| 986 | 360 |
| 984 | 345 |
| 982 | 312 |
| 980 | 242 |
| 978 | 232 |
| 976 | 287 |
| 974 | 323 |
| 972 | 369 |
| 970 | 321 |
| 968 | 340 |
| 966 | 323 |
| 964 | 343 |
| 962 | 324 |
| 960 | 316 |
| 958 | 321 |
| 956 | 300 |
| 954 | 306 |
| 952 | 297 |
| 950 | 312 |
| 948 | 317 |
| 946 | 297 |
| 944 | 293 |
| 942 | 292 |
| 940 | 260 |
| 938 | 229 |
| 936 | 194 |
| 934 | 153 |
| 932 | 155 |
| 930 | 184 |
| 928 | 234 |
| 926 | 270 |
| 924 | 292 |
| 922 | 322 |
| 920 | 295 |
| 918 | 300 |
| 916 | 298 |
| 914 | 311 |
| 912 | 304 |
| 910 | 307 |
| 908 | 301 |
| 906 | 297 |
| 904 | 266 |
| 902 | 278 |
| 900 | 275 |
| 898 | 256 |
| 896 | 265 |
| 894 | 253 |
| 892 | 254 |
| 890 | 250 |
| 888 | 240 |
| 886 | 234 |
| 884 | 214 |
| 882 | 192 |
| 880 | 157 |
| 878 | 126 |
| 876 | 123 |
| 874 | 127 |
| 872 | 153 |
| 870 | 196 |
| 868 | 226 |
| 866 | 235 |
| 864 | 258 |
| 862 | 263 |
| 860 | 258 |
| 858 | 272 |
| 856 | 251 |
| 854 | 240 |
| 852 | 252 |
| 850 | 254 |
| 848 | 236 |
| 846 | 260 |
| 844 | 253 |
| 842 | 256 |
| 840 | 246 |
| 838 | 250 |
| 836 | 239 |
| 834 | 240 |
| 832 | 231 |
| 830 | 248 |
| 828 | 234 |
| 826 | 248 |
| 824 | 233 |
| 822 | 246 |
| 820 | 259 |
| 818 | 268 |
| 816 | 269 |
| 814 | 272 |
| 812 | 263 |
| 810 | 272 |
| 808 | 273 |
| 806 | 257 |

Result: 1.1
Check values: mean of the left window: 215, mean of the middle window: 256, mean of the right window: 317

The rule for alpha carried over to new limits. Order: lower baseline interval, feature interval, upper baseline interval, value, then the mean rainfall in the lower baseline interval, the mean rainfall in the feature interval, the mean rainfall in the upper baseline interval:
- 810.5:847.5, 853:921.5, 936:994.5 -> 8.2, 251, 244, 311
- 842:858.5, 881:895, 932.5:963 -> 1.5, 252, 234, 279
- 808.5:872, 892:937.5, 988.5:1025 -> 3.4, 248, 263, 332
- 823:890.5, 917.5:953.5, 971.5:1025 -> 2.6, 226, 261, 325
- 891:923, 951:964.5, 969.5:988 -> -0.4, 286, 314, 312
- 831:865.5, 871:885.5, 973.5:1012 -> 5.9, 250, 159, 324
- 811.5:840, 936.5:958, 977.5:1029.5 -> 1.0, 250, 289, 328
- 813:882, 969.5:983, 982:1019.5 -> 0.9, 231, 297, 334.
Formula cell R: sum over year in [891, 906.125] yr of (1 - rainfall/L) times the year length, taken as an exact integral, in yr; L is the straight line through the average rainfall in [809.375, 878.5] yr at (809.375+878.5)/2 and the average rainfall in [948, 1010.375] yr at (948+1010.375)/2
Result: 0.3 yr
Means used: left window 237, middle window 266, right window 323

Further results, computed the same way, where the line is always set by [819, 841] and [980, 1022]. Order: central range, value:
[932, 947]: 3.0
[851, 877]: 4.0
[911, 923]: -0.7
